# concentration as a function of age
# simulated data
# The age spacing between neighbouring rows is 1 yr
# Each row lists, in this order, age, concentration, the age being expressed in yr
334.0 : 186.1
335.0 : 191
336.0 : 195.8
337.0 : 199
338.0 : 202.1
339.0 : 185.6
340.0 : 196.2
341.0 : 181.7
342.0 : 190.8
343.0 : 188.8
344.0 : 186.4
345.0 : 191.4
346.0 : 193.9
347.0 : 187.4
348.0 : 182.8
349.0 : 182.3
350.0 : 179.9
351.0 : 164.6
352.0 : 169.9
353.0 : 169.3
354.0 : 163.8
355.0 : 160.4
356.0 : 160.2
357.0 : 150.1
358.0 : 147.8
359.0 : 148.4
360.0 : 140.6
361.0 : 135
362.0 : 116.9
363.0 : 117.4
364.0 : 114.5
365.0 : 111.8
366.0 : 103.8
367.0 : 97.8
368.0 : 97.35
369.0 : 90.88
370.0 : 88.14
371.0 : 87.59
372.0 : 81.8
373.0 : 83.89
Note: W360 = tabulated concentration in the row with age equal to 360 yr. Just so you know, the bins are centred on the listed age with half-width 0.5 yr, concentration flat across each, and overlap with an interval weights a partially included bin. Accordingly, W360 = 140.6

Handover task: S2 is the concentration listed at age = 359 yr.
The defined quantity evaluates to 148.4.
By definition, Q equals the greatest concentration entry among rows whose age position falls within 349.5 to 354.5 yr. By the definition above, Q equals 179.9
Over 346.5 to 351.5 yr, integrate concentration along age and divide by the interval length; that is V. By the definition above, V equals 179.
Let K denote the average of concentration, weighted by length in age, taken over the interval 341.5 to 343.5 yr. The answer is 190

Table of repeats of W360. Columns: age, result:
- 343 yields 188.8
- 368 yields 97.35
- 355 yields 160.4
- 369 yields 90.88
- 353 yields 169.3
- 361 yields 135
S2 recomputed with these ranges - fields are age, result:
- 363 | 117.4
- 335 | 191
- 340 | 196.2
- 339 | 185.6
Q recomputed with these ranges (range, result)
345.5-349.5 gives 193.9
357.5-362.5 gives 148.4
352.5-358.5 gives 169.3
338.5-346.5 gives 196.2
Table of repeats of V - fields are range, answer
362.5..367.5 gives 109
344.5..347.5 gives 191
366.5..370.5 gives 93.5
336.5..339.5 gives 196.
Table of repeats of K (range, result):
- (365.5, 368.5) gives 99.6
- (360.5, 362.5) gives 126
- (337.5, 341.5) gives 191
